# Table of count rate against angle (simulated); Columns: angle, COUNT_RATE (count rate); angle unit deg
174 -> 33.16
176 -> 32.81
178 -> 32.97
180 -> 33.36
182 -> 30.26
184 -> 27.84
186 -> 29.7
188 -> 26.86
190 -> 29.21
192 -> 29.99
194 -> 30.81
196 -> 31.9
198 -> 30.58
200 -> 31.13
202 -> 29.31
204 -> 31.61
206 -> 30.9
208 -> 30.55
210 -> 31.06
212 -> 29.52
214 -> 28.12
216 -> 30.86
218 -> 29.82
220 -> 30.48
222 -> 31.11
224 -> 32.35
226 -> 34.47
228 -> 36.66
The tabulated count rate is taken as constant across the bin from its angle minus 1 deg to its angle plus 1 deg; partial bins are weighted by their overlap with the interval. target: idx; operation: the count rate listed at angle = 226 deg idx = 34.47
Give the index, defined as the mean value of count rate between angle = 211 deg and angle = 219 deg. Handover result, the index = 29.6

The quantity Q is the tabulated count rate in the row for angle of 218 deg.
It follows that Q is 29.82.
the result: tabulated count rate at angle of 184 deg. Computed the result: 27.84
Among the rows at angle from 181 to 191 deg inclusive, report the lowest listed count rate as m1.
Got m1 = 26.86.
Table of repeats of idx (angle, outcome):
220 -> 30.48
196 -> 31.9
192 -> 29.99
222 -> 31.11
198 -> 30.58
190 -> 29.21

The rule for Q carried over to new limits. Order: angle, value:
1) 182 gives 30.26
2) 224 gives 32.35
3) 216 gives 30.86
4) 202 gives 29.31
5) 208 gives 30.55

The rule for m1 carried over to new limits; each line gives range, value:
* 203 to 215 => 28.12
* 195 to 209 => 29.31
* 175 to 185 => 27.84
